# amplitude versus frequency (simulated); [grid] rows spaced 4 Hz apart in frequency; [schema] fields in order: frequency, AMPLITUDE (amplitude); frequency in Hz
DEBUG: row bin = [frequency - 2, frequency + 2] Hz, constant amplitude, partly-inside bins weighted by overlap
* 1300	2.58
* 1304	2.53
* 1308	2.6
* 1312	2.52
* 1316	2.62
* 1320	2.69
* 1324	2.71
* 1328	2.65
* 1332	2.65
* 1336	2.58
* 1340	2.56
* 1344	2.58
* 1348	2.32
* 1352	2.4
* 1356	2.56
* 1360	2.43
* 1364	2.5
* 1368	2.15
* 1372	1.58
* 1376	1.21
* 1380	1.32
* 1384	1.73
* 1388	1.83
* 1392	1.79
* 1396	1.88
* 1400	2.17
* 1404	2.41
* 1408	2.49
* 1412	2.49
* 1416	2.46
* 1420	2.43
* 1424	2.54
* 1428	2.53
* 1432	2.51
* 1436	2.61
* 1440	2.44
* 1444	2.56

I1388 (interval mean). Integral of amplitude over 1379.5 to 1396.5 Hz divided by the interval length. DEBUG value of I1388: 1.73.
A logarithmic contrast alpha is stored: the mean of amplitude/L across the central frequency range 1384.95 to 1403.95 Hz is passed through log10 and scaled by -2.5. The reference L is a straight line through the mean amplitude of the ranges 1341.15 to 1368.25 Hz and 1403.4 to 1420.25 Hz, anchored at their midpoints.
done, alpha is 0.25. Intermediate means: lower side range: 2.44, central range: 1.96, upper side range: 2.46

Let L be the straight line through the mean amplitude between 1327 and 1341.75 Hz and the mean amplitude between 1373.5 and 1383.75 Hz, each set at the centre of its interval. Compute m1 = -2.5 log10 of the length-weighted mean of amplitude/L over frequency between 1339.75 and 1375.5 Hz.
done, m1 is -0.17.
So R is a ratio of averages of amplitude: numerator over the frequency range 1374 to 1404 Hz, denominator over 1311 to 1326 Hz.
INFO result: 0.7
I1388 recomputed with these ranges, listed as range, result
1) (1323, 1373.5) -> 2.44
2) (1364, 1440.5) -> 2.14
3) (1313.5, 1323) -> 2.65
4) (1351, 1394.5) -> 1.94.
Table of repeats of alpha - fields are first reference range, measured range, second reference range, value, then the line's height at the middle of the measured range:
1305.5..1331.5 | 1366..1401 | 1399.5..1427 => 0.40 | 2.5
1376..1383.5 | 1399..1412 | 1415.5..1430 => -0.17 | 2.04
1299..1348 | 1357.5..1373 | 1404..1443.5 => 0.15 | 2.55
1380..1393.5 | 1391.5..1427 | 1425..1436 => -0.09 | 2.14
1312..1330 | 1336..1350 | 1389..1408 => 0.00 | 2.49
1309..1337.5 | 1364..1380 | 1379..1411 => 0.27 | 2.19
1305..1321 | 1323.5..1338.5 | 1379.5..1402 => -0.09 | 2.42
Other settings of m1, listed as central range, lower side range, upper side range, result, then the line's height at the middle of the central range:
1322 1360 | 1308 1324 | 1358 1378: -0.11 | 2.31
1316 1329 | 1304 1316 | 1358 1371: -0.07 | 2.5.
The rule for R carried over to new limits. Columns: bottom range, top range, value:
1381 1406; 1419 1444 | 1.30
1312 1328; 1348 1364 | 0.92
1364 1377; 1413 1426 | 1.37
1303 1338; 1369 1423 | 0.76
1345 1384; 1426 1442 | 1.23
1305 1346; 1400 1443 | 0.95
